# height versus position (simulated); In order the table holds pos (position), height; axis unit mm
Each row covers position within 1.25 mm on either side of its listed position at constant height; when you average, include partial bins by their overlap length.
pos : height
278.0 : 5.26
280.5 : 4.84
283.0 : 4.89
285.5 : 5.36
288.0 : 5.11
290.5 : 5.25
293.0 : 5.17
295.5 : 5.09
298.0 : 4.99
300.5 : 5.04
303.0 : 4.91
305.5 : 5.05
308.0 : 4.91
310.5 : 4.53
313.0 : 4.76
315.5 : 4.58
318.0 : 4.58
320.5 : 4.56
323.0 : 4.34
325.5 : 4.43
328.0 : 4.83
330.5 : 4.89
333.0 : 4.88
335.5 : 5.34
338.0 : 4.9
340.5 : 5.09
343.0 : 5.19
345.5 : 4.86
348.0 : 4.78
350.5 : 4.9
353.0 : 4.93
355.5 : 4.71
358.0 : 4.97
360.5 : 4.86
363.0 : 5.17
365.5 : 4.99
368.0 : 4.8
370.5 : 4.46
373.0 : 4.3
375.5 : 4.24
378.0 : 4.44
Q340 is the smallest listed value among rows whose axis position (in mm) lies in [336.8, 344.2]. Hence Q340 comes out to 4.9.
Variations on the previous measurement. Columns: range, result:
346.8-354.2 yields 4.78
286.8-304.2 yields 4.91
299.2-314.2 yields 4.53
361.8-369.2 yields 4.8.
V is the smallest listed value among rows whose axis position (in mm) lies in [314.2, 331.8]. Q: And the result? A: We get 4.34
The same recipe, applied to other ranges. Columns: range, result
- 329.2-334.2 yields 4.88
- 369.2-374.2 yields 4.3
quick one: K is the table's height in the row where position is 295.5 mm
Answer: 5.09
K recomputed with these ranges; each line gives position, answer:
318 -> 4.58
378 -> 4.44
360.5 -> 4.86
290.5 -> 5.25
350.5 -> 4.9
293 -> 5.17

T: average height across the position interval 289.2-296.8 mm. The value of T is 5.17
